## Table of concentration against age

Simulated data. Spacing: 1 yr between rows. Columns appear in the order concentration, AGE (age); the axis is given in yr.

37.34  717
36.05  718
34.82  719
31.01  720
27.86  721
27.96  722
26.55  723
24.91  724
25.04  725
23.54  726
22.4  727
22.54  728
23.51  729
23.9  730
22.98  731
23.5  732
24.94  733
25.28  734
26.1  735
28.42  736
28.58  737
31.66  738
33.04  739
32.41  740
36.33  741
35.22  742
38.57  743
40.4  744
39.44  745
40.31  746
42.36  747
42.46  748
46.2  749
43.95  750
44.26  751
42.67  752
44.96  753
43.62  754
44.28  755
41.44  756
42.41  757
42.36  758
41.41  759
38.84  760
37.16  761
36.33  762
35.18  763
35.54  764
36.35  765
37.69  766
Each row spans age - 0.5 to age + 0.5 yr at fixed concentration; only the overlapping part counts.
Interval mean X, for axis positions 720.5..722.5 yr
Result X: 27.9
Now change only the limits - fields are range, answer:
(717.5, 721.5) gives 32.4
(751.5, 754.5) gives 43.8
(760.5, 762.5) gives 36.7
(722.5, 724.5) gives 25.7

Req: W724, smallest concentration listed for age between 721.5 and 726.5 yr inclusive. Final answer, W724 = 23.54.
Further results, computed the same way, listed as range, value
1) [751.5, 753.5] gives 42.67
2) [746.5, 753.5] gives 42.36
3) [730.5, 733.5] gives 22.98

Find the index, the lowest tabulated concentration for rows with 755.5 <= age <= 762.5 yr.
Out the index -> 36.33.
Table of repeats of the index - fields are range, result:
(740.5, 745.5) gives 35.22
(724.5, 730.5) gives 22.4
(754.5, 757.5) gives 41.44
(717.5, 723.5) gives 26.55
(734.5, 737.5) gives 26.1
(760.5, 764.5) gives 35.18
